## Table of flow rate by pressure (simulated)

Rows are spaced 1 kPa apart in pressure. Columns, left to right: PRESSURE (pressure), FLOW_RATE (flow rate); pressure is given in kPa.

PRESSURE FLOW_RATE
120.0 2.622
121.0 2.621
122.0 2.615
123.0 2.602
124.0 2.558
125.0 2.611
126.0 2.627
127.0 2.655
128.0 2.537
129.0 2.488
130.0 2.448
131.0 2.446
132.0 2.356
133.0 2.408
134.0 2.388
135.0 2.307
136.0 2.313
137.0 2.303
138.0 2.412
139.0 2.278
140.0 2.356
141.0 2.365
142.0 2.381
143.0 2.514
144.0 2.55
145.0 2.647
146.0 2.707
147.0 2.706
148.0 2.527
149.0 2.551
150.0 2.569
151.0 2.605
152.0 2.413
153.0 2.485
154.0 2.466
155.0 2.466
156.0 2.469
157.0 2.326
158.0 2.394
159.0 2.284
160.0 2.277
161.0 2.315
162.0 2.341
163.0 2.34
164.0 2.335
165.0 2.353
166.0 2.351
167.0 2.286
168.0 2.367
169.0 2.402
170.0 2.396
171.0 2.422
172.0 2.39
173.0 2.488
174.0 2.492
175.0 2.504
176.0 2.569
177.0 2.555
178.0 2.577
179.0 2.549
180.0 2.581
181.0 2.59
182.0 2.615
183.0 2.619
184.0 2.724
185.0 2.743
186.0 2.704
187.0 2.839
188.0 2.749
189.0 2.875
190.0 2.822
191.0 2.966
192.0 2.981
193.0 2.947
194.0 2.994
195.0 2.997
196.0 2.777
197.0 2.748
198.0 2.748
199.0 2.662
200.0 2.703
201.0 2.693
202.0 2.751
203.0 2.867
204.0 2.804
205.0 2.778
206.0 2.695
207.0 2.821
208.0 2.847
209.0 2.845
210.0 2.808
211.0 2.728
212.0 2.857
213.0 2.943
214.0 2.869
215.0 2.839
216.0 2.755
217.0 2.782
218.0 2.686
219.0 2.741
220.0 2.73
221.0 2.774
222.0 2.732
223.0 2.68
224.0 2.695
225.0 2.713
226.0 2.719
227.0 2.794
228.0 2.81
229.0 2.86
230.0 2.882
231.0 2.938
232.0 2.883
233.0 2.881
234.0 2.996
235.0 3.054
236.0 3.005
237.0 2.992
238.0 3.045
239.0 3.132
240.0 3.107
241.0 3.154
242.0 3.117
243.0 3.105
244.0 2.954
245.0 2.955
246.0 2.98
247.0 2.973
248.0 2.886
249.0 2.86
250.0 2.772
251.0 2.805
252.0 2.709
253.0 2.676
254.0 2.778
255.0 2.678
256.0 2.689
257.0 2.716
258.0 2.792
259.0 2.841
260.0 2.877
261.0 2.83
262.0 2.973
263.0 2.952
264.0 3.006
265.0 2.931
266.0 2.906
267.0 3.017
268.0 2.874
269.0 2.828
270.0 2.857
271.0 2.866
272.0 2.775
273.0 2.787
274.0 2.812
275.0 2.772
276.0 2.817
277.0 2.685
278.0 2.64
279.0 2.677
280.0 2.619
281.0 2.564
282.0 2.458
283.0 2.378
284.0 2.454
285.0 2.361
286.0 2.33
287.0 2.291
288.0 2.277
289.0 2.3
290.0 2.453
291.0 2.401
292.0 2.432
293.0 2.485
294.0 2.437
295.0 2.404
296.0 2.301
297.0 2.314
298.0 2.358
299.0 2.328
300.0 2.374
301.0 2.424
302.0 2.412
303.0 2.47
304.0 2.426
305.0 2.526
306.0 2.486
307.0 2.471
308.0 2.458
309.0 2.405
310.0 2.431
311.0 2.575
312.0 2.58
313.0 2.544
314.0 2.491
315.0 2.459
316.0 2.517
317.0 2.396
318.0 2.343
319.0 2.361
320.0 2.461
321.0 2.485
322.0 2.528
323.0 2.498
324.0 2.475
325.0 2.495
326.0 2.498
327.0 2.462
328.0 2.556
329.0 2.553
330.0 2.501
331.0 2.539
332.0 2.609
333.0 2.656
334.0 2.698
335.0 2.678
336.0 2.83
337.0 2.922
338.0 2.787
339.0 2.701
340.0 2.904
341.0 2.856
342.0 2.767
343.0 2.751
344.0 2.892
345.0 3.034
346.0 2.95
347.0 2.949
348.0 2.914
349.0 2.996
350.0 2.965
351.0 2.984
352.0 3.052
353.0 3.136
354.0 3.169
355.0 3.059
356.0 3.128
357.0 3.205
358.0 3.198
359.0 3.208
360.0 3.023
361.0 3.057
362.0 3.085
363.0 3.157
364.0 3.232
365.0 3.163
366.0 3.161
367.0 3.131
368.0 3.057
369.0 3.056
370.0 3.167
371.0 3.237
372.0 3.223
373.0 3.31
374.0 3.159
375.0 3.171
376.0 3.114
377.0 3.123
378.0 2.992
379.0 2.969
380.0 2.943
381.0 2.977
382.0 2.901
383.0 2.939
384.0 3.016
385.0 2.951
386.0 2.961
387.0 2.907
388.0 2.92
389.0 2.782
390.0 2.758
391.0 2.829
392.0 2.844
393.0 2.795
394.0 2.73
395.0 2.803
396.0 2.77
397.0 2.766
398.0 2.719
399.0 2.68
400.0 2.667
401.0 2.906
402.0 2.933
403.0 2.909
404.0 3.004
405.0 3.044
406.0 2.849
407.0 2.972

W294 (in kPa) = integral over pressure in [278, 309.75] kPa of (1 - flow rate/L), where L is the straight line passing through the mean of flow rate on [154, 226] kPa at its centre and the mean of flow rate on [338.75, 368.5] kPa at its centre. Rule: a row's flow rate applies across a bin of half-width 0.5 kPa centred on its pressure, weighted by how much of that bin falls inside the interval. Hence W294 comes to 5.12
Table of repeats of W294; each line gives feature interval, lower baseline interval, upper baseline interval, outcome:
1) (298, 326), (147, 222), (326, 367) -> 3.9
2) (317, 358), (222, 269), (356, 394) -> 3.3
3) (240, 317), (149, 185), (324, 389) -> 2.5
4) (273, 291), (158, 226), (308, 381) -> 1.6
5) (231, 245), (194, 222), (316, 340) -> -1.5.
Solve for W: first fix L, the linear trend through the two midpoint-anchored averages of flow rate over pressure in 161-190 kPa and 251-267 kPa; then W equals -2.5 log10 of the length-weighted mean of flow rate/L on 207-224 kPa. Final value -0.046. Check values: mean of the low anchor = 2.53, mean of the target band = 2.79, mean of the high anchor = 2.83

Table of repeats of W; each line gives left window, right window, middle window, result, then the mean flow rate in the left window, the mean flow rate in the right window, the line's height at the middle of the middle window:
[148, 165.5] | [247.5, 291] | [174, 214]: -0.10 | 2.41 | 2.71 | 2.51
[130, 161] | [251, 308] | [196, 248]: -0.13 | 2.44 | 2.61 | 2.54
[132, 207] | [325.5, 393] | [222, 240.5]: -0.08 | 2.56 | 2.95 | 2.69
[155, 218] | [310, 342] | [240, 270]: -0.11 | 2.64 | 2.58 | 2.61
